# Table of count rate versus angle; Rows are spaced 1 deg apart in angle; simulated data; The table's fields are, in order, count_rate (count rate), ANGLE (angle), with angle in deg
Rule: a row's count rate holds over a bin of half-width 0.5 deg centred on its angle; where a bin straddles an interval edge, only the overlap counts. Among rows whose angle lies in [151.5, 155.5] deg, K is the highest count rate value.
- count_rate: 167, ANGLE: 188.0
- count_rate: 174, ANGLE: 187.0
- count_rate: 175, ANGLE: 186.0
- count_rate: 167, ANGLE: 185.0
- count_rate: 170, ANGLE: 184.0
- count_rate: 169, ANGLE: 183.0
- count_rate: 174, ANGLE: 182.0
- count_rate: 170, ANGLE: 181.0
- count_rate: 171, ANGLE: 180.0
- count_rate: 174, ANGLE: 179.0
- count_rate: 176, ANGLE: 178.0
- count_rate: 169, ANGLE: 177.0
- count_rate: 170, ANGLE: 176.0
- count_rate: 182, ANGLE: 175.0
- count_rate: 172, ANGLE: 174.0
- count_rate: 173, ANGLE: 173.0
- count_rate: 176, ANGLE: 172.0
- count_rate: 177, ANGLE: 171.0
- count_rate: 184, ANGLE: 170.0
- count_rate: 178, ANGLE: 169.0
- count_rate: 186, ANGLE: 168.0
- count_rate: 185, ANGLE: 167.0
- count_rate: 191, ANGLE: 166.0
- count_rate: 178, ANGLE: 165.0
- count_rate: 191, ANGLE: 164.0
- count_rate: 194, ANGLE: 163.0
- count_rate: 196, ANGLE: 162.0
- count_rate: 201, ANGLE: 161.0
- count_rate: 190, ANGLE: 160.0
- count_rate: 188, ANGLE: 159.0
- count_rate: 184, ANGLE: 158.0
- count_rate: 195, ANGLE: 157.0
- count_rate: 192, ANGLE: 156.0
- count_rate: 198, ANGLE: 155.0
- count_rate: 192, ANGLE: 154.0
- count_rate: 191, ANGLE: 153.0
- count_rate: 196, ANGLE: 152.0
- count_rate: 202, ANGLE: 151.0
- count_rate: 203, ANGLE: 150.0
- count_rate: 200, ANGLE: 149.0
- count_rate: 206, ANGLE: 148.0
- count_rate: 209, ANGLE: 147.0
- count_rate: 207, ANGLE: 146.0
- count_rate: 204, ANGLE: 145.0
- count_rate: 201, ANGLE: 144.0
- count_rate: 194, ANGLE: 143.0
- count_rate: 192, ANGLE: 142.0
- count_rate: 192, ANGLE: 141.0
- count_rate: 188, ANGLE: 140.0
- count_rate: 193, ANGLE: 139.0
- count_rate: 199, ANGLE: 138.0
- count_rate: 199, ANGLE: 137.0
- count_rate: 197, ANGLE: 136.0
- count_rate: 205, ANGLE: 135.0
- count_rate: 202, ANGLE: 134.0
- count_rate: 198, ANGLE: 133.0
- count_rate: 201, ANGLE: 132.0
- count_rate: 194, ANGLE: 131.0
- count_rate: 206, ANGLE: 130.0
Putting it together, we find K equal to 198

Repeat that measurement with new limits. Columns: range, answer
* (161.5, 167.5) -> 196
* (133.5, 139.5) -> 205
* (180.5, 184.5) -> 174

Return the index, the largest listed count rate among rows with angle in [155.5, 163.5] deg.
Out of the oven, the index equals 201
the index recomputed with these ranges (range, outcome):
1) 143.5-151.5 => 209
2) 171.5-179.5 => 182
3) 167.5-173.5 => 186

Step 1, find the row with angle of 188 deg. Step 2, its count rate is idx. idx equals 167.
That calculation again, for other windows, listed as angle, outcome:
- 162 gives 196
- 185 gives 167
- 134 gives 202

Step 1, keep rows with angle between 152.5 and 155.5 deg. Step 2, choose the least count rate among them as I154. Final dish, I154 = 191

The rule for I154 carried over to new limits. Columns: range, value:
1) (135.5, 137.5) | 197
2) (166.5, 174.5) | 172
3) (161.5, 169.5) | 178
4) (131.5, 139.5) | 193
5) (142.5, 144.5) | 194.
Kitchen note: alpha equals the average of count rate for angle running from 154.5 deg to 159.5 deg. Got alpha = 191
